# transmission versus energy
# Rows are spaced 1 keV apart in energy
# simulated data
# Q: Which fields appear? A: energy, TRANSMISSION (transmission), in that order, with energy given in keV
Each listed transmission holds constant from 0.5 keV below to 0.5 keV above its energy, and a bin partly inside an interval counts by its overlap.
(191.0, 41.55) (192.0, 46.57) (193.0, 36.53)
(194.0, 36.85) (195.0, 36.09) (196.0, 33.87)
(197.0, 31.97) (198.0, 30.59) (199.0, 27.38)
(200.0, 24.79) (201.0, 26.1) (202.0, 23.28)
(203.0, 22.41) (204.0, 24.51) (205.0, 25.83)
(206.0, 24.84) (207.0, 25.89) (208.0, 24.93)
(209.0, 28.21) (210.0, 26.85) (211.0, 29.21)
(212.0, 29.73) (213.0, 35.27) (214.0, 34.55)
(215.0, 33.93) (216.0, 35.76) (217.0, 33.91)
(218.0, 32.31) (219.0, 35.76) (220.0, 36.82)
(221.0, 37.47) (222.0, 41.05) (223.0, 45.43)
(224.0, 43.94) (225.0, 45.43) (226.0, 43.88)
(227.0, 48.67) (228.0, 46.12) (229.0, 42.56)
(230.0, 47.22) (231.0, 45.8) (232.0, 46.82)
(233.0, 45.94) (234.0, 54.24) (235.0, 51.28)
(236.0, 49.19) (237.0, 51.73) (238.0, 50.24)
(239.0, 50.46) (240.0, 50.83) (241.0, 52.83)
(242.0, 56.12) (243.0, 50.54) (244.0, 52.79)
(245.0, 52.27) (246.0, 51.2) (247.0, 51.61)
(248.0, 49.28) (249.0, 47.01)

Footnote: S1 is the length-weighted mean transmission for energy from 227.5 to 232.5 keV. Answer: 45.7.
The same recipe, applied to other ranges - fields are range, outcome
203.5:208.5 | 25.2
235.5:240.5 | 50.5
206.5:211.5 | 27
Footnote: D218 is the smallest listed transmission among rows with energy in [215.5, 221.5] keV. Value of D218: 32.31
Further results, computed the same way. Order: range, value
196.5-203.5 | 22.41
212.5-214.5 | 34.55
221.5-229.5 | 41.05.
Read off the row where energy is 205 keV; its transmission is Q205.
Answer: 25.83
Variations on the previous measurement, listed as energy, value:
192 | 46.57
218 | 32.31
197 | 31.97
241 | 52.83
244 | 52.79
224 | 43.94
